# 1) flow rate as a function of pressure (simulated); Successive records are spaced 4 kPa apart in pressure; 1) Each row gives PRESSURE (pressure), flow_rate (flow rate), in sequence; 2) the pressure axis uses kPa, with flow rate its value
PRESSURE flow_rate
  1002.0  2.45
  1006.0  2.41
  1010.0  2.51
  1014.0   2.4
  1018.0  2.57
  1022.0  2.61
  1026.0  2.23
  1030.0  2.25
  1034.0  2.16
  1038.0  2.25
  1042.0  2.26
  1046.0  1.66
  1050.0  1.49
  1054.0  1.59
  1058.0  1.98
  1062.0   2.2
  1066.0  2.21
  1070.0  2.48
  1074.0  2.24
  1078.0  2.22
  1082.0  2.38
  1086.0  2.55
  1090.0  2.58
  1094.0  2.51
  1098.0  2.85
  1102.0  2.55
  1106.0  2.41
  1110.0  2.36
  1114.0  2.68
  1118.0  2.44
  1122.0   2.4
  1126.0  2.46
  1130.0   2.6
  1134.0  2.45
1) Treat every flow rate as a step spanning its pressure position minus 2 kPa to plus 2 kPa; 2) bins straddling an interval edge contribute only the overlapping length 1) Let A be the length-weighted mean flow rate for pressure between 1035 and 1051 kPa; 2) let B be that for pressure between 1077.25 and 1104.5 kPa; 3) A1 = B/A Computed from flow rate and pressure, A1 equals 1.29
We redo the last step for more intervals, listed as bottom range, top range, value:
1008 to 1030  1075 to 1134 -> 1.02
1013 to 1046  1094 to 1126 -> 1.10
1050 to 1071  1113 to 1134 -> 1.24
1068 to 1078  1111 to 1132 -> 1.08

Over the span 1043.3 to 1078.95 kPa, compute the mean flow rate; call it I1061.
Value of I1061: 2.01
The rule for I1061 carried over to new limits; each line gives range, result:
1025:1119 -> 2.27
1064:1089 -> 2.36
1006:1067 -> 2.17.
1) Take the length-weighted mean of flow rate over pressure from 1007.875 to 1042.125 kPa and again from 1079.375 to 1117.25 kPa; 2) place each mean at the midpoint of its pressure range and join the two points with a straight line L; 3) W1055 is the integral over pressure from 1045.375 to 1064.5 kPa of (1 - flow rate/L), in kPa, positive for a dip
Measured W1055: 4.96 kPa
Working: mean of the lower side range 2.37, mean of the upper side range 2.53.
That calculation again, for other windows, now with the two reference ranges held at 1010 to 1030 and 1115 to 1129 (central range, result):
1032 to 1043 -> 1.00 kPa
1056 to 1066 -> 1.36 kPa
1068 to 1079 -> 0.58 kPa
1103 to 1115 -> -0.06 kPa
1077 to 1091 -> 0.09 kPa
